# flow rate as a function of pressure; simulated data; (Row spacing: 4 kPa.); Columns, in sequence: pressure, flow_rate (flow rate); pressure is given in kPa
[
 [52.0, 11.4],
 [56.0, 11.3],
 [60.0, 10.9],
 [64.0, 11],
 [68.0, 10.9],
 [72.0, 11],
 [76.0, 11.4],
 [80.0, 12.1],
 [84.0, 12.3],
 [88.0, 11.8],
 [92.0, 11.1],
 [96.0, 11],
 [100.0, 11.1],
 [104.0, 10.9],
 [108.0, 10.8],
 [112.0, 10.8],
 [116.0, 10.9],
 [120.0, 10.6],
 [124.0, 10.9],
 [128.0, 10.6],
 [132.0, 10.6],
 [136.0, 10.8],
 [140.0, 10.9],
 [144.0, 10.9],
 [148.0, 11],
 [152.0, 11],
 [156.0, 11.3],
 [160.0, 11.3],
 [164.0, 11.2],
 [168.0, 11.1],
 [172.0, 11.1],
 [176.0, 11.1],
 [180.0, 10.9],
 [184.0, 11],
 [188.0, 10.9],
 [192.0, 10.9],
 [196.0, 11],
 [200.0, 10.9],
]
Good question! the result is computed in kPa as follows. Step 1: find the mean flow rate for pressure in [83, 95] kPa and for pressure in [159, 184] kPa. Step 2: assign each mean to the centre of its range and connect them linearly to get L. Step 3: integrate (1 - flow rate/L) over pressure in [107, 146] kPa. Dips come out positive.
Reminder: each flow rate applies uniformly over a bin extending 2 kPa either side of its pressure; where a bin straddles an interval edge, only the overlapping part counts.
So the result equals 2.1 kPa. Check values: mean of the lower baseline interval 11.6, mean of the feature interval 10.8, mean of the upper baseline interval 11.1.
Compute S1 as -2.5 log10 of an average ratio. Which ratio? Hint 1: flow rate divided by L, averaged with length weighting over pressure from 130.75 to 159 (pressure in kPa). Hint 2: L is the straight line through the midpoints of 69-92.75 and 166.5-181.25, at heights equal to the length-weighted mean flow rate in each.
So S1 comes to 0.03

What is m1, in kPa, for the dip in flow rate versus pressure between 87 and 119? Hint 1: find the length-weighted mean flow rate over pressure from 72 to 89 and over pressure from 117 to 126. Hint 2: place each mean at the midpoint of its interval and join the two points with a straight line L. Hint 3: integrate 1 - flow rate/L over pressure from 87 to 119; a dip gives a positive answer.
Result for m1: 0.63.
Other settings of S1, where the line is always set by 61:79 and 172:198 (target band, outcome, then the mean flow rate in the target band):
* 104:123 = 0.03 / 10.8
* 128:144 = 0.03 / 10.8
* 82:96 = -0.05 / 11.6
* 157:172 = -0.02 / 11.2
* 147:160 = -0.01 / 11.1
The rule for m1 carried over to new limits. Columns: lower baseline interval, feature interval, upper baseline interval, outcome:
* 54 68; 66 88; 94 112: -1.13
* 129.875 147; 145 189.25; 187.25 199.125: -0.84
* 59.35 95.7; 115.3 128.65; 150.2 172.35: 0.62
